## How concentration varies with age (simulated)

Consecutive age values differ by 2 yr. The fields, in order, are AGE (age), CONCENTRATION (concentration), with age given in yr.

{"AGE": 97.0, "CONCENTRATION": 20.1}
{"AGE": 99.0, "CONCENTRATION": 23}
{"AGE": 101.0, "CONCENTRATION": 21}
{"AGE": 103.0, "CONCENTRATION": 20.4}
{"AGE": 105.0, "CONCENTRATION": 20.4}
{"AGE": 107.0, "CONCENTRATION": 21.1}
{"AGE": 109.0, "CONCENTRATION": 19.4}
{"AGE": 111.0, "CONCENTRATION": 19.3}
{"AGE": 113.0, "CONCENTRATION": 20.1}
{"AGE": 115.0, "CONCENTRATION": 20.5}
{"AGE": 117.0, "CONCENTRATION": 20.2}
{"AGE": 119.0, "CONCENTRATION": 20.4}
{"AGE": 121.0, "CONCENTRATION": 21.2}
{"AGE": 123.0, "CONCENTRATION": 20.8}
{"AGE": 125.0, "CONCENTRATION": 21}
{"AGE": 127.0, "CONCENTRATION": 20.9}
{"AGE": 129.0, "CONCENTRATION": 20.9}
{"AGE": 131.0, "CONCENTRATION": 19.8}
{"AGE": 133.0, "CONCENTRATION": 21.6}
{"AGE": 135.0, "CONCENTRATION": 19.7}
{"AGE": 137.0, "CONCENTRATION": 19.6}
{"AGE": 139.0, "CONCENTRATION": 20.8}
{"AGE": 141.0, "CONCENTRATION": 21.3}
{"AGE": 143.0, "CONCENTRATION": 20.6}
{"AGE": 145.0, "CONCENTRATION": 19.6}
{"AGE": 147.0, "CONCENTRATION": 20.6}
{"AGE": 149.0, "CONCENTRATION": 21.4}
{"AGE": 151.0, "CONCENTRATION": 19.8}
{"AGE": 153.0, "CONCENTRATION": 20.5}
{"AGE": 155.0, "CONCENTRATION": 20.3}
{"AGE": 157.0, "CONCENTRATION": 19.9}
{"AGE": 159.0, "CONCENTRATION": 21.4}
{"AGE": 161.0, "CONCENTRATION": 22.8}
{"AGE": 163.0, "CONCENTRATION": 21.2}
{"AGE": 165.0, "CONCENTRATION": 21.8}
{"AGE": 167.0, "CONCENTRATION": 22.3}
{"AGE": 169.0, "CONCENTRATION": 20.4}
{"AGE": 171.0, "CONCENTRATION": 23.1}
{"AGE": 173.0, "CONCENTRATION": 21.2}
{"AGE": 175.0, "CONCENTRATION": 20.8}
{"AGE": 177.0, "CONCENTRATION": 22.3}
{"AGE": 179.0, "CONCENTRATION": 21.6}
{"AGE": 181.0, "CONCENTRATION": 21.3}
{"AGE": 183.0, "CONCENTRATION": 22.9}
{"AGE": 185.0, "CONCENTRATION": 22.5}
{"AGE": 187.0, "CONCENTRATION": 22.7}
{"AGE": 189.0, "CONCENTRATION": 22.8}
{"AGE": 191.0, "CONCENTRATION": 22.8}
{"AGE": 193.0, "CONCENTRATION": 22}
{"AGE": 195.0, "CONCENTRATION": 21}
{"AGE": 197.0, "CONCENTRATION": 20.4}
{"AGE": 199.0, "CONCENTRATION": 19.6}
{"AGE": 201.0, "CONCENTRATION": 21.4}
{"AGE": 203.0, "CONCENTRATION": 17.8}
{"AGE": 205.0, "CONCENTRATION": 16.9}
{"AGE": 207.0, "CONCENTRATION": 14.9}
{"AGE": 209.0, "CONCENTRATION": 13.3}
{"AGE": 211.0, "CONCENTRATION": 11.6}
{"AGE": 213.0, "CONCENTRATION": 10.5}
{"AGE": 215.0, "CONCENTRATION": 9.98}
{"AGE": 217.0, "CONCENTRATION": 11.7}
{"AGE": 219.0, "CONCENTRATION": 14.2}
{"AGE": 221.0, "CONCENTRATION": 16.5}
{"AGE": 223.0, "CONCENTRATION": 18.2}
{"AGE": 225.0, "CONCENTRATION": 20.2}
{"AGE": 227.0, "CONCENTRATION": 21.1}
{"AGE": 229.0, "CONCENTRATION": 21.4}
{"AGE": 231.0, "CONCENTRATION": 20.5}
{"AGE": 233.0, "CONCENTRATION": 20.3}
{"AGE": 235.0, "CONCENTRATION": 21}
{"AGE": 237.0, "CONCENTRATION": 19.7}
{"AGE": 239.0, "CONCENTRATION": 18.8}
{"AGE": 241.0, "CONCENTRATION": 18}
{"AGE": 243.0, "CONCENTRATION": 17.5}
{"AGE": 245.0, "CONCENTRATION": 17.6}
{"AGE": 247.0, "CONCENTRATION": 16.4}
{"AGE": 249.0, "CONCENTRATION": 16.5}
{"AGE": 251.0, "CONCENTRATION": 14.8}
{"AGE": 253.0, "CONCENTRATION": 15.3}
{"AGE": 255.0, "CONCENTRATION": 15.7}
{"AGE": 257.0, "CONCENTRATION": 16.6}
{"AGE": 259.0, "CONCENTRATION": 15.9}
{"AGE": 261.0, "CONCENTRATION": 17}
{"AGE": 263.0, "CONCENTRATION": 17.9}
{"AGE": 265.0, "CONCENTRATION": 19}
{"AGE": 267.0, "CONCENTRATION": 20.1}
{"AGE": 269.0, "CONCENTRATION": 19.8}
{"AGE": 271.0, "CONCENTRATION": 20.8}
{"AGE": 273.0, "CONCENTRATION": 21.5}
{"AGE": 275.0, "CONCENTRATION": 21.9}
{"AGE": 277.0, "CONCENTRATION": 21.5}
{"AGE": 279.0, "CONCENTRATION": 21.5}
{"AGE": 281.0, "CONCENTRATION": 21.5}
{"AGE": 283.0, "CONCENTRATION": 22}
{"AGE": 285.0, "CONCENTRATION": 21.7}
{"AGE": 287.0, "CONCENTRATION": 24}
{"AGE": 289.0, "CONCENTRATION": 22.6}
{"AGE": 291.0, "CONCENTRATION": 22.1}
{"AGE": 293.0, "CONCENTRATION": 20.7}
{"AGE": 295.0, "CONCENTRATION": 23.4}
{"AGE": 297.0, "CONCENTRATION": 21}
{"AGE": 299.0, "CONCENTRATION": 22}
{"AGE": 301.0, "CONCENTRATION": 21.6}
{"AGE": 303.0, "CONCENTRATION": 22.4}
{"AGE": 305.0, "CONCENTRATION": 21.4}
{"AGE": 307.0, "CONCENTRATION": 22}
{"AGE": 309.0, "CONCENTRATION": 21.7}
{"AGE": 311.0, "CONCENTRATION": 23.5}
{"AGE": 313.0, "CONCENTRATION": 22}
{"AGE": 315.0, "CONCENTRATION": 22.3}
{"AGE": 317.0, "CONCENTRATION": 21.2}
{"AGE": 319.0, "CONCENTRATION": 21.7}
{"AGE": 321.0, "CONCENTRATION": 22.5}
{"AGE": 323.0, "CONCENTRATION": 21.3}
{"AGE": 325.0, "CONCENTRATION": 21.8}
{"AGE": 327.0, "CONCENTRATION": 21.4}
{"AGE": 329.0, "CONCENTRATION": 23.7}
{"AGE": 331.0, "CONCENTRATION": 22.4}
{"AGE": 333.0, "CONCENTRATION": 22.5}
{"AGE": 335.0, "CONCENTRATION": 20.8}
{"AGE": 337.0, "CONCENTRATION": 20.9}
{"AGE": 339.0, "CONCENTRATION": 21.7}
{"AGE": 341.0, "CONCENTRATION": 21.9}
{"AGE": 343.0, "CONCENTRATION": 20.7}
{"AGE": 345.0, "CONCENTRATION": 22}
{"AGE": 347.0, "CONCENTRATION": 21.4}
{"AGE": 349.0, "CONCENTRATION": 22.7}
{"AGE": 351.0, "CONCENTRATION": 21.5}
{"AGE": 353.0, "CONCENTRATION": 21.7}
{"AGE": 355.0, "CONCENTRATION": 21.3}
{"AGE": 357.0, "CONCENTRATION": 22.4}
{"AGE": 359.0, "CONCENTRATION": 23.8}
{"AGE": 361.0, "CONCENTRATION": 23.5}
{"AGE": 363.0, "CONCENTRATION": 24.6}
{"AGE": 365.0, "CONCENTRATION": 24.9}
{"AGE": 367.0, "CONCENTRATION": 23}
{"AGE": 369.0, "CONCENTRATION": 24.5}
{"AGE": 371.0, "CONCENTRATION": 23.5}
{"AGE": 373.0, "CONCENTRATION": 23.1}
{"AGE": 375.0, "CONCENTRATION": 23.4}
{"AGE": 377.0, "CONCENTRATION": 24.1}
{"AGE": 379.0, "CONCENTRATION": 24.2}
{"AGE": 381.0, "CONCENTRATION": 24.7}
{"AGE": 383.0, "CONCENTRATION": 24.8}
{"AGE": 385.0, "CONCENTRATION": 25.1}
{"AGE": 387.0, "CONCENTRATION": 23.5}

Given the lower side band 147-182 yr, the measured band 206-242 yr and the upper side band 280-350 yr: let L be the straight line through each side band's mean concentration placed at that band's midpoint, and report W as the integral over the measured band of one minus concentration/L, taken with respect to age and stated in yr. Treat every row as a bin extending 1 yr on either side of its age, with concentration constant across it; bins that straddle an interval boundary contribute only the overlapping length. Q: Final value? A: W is 8.0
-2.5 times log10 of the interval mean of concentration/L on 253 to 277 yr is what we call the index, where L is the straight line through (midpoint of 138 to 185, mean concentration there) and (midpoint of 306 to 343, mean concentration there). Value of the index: 0.16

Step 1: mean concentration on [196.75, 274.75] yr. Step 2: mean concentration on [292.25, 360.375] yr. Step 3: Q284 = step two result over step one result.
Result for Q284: 1.3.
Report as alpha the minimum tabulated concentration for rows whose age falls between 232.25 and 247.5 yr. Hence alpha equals 16.4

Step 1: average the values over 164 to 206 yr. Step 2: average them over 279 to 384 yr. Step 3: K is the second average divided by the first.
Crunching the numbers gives 1.1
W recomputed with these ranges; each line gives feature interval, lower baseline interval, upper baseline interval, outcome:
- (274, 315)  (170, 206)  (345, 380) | 0.7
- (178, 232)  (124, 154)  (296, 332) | 6.6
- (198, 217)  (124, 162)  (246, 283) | 4.5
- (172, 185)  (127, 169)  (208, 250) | -1.6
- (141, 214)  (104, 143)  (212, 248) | -4.7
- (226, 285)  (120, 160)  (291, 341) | 6.6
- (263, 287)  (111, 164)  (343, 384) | 1.3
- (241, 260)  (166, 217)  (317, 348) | 3.7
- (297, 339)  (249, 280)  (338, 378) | -1.9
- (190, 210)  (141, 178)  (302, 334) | 2.2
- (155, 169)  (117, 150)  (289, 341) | -0.4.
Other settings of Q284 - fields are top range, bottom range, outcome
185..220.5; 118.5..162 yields 0.84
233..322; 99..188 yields 0.96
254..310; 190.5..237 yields 1.17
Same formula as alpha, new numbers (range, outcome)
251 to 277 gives 14.8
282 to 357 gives 20.7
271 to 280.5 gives 20.8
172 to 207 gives 14.9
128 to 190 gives 19.6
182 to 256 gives 9.98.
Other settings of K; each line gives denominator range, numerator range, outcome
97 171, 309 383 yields 1.09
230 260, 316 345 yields 1.23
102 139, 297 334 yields 1.08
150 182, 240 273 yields 0.82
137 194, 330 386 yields 1.07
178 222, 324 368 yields 1.23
